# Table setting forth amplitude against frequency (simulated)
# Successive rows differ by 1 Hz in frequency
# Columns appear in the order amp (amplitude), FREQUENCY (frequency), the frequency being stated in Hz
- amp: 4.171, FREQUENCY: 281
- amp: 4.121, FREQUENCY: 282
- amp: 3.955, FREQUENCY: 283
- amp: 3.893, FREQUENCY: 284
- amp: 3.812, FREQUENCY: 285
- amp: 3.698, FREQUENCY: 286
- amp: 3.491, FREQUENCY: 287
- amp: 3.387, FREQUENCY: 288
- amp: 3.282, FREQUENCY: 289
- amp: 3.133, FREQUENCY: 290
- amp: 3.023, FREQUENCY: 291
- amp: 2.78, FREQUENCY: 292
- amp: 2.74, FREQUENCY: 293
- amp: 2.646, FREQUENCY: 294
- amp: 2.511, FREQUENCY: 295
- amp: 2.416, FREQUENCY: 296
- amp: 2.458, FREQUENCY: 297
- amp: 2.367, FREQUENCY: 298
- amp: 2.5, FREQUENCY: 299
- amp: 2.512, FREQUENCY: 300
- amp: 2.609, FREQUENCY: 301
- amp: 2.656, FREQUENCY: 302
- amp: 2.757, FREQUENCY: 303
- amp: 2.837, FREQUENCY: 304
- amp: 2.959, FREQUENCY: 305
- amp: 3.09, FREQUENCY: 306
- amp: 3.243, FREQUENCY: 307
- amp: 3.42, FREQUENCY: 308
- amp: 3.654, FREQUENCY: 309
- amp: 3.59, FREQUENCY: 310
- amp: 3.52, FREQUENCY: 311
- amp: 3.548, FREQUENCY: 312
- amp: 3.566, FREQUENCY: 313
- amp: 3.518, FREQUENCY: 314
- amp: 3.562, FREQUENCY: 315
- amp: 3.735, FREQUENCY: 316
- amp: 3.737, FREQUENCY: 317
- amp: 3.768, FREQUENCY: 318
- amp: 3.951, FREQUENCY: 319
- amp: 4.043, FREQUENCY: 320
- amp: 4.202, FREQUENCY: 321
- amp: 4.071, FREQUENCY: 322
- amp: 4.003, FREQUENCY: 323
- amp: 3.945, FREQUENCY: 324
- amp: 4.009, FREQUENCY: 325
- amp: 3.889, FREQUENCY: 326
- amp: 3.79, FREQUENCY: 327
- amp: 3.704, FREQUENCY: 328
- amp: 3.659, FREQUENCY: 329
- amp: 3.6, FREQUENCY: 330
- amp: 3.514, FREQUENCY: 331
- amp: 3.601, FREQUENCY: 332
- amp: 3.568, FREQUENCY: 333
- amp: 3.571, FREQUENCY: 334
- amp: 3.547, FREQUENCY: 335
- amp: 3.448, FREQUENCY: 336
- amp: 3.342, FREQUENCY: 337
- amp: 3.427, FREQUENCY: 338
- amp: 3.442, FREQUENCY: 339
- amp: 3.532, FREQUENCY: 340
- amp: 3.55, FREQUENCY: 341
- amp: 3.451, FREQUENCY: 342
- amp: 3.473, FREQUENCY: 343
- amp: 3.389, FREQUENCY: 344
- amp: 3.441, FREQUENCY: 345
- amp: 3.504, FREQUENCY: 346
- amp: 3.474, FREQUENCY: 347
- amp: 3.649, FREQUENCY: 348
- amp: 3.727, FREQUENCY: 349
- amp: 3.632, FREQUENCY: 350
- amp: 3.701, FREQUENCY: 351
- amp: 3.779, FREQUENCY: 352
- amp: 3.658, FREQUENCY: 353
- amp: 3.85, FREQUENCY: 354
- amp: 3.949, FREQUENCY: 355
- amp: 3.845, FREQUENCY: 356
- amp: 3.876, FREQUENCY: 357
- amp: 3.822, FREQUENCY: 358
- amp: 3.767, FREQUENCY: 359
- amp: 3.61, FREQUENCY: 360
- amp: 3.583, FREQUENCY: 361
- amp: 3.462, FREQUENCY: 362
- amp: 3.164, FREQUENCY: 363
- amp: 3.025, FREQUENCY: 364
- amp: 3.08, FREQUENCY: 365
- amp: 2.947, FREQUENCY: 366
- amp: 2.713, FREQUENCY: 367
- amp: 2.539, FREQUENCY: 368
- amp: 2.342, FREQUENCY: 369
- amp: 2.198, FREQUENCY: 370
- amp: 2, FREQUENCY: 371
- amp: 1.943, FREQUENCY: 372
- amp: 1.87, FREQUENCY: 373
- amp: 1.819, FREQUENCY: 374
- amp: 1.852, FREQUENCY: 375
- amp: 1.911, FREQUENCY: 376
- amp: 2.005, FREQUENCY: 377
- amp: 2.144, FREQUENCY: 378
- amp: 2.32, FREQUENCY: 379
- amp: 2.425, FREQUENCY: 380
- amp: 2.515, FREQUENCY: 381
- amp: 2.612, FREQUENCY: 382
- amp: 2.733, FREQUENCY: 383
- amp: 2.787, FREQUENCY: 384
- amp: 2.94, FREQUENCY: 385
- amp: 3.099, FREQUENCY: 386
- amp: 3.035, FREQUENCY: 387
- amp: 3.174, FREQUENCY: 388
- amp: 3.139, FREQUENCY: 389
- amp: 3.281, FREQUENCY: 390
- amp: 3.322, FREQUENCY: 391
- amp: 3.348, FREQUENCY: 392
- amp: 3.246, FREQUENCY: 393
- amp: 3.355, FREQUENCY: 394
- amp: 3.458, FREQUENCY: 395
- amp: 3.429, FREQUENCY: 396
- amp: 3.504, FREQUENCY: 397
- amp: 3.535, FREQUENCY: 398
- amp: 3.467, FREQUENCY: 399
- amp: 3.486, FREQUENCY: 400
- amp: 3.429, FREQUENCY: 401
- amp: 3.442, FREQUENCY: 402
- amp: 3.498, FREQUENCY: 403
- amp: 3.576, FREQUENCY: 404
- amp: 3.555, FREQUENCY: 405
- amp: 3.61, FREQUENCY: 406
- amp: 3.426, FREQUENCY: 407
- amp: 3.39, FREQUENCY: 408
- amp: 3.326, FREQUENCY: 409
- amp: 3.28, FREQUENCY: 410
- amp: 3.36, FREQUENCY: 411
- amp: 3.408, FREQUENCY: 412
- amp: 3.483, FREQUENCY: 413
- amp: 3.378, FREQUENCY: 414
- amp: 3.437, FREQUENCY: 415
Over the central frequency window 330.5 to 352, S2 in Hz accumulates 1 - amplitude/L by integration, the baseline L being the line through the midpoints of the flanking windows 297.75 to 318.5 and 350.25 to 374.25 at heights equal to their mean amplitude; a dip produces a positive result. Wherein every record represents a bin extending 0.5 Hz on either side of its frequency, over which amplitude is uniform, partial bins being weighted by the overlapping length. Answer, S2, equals -2.5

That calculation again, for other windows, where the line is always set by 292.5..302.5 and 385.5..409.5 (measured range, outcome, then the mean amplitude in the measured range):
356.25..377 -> 2.3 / 2.77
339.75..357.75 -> -4.1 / 3.64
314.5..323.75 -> -4.0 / 3.9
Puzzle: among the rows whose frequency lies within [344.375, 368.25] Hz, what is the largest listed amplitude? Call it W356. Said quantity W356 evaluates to 3.949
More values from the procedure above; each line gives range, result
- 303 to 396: 4.202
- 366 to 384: 2.947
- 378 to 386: 3.099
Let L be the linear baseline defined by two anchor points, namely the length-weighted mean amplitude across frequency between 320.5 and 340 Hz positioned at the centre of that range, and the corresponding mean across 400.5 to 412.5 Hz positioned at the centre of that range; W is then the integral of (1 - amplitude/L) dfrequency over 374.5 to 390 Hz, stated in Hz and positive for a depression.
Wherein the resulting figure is 4.0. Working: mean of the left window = 3.7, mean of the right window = 3.44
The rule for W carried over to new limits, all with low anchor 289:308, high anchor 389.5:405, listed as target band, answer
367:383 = 5.3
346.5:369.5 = -2.1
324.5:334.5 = -2.4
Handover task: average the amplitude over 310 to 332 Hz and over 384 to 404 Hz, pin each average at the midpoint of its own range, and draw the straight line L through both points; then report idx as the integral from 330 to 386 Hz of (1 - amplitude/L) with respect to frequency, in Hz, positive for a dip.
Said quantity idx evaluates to 6.9 Hz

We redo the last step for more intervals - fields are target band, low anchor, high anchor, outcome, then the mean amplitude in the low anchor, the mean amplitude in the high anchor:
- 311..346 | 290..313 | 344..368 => -5.0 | 2.92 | 3.51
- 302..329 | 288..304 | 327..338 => -3.6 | 2.72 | 3.56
